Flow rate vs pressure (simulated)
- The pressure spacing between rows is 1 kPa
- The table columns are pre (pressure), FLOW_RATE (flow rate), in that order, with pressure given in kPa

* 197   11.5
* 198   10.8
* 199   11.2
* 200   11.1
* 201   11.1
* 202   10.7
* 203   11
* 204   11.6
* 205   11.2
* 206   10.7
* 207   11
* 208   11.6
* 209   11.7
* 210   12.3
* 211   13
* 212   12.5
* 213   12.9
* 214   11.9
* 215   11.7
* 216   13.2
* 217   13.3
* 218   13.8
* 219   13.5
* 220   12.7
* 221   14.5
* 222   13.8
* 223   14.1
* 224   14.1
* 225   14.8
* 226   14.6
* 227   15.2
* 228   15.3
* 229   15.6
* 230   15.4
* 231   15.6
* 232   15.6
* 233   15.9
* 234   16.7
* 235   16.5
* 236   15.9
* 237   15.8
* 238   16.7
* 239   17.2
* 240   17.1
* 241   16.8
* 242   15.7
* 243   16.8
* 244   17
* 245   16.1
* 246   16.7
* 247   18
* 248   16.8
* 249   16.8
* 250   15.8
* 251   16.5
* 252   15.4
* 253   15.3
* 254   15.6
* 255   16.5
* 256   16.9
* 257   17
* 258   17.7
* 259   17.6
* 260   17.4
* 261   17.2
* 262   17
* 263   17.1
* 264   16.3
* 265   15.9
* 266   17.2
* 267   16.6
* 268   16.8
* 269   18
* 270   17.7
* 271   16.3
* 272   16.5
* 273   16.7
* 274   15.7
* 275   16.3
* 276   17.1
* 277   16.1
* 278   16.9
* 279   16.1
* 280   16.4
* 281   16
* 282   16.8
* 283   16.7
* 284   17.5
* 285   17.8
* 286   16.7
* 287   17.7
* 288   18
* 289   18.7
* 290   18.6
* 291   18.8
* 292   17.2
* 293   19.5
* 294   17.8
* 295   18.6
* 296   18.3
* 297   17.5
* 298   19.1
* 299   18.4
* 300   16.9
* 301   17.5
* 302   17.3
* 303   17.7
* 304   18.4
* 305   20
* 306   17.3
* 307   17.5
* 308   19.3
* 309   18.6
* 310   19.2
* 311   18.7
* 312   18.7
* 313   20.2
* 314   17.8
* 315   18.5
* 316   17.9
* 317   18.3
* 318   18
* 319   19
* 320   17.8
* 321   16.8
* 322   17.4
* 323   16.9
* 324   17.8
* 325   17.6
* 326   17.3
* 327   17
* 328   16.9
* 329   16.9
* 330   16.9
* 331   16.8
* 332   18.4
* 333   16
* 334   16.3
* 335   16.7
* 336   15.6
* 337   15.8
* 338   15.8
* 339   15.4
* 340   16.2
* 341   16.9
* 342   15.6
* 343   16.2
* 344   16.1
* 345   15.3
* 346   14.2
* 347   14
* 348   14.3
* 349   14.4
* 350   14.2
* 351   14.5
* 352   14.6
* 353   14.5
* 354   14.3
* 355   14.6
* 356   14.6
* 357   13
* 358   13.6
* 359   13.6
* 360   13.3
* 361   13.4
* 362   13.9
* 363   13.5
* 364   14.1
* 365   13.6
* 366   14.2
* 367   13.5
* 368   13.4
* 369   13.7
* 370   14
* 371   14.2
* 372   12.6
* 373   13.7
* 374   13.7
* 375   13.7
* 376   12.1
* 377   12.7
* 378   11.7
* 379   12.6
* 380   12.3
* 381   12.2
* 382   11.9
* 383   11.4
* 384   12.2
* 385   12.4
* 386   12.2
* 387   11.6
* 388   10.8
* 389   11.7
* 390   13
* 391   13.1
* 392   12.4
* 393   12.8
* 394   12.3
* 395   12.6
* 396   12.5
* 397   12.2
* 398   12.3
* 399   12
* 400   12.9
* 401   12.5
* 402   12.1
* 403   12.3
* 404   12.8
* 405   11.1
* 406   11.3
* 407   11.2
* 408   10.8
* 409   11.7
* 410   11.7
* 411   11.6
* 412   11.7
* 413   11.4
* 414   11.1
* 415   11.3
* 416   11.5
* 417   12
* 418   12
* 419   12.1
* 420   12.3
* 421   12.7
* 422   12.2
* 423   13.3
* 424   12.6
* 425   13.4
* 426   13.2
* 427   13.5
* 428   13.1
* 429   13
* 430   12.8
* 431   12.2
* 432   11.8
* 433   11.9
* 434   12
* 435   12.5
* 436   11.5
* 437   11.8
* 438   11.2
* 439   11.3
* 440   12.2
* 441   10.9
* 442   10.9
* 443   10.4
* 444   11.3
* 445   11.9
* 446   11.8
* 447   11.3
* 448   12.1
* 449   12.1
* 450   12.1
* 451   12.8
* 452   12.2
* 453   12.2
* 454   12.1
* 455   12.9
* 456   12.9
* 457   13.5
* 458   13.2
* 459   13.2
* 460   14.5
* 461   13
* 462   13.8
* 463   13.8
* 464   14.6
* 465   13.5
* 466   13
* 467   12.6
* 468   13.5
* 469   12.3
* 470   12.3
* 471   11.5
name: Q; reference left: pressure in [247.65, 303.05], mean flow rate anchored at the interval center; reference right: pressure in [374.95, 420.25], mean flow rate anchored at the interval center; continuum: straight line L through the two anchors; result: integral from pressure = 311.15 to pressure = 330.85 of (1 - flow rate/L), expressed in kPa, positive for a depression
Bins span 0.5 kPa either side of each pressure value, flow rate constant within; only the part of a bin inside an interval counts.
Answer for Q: -3.3 kPa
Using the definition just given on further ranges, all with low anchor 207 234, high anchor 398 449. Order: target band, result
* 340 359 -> -3.1 kPa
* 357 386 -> -1.5 kPa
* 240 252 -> -2.7 kPa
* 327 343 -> -4.6 kPa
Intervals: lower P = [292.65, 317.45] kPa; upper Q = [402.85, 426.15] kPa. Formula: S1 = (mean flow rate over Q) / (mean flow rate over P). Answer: 0.7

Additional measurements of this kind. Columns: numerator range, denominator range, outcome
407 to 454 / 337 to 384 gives 0.86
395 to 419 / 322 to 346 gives 0.72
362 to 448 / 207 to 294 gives 0.77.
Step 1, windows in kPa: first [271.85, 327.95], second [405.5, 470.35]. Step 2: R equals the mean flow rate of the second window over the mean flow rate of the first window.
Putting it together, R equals 0.7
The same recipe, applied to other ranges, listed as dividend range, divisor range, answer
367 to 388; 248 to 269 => 0.76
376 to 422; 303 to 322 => 0.65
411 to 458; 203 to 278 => 0.79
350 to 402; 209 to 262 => 0.85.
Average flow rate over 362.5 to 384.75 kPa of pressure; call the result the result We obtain 13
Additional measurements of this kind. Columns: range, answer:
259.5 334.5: 17.5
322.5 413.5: 13.8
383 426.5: 12.1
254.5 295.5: 17.2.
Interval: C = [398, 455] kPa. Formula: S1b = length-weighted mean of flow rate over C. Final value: 12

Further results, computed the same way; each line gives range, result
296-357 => 16.9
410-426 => 12.1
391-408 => 12.2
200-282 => 15.2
